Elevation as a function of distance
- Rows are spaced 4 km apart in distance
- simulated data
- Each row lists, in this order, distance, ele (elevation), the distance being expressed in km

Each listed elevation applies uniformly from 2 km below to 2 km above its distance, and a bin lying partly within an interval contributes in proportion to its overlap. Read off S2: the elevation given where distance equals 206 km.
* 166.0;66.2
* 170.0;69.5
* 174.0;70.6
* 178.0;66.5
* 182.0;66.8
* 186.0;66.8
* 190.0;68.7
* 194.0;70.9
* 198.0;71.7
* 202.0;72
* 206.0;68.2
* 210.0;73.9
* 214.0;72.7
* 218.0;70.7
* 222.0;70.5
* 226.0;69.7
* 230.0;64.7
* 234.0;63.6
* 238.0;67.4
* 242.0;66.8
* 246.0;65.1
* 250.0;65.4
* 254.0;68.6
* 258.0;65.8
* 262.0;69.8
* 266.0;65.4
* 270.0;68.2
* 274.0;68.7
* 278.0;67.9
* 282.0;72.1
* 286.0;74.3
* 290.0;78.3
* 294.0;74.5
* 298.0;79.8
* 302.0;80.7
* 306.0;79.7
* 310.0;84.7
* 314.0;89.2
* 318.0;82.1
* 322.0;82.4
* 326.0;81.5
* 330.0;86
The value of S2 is 68.2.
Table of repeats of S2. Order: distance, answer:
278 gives 67.9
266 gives 65.4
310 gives 84.7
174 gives 70.6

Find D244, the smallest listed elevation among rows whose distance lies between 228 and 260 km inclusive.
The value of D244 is 63.6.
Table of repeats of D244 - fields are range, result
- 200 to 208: 68.2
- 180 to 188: 66.8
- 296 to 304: 79.8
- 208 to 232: 64.7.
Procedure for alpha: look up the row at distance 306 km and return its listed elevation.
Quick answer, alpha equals 79.7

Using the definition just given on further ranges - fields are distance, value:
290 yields 78.3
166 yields 66.2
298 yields 79.8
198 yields 71.7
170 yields 69.5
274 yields 68.7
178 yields 66.5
